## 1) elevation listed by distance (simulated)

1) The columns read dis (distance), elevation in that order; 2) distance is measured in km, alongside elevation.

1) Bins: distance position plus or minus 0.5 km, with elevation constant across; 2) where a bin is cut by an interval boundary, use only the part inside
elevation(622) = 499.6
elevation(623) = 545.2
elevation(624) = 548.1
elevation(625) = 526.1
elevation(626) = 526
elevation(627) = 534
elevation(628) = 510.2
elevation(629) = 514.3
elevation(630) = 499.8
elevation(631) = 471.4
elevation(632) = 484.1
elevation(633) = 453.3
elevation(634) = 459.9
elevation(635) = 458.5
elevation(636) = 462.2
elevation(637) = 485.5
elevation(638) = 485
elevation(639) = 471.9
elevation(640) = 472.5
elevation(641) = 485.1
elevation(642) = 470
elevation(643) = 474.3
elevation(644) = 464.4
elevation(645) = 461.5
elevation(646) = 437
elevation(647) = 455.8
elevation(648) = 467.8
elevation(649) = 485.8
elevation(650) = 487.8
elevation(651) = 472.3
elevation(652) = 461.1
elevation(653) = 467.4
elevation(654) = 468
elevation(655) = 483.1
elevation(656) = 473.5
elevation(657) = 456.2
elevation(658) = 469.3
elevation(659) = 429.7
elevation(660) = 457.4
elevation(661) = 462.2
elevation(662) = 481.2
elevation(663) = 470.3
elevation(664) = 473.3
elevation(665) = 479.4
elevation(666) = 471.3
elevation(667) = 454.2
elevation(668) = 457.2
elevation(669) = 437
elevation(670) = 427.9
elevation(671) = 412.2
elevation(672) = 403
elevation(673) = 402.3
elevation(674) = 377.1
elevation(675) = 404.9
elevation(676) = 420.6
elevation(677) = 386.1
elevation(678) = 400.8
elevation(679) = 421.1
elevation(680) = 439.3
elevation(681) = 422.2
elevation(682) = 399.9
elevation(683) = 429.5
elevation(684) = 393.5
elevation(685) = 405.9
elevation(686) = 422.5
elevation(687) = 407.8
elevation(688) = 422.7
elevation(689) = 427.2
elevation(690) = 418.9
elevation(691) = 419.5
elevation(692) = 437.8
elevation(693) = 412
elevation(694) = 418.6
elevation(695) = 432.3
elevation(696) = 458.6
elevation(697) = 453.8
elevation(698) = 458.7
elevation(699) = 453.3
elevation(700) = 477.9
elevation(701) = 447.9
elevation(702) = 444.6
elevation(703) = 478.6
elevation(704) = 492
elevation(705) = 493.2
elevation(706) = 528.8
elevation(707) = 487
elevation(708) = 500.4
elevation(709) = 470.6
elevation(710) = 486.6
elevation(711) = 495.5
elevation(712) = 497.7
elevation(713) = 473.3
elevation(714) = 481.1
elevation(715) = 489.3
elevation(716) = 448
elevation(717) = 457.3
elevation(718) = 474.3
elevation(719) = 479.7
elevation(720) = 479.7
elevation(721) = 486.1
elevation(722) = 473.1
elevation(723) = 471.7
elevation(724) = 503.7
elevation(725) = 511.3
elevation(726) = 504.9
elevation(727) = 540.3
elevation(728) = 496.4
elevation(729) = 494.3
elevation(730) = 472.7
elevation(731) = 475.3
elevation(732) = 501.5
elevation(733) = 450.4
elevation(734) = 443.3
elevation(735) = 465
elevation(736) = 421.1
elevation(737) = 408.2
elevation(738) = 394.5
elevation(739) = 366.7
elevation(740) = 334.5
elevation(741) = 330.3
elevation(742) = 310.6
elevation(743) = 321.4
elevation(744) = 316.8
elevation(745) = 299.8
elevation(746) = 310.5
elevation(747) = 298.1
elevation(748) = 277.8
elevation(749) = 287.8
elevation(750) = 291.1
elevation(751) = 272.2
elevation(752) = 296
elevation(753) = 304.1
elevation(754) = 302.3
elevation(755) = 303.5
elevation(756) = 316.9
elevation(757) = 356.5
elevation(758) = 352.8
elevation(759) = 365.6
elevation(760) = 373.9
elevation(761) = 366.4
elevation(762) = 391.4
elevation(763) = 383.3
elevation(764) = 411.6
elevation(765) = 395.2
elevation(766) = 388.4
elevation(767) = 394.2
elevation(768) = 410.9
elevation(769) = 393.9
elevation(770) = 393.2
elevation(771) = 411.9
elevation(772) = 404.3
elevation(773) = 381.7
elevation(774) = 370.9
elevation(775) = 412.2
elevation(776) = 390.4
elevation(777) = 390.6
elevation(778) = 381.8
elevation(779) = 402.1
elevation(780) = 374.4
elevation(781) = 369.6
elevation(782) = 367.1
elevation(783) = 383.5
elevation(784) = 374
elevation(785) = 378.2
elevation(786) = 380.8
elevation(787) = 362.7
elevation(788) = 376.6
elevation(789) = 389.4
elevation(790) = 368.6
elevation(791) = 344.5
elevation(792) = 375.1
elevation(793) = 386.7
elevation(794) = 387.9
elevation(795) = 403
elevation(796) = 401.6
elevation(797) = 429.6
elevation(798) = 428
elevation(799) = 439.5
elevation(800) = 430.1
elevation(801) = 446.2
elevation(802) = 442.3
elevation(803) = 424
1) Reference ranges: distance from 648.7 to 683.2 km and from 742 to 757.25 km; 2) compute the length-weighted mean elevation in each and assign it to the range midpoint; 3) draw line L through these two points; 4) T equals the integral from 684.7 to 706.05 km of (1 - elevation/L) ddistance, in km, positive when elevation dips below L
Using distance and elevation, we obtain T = -2.8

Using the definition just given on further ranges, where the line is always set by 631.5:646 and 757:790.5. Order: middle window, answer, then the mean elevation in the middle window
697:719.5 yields -2.75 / 477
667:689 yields 1.46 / 415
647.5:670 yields -0.44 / 466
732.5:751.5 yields 2.69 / 347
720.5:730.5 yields -1.95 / 495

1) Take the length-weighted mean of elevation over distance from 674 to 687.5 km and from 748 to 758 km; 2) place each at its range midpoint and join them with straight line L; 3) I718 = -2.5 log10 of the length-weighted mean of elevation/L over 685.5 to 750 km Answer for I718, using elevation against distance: -0.22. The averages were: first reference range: 411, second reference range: 305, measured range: 438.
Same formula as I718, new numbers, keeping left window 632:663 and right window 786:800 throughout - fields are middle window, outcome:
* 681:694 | 0.08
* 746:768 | 0.20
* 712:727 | -0.13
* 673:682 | 0.11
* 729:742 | 0.01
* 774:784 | 0.04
